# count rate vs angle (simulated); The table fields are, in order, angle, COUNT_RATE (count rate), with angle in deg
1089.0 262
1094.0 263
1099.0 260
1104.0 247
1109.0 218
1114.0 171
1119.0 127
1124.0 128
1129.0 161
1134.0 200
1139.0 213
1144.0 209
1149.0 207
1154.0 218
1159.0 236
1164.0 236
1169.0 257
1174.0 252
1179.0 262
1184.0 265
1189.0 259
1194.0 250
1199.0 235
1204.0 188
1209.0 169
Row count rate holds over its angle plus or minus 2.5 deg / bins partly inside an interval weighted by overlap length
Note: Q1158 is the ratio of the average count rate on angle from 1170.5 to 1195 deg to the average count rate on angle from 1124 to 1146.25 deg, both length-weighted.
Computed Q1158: 1.37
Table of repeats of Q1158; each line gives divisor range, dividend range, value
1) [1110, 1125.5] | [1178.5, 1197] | 1.72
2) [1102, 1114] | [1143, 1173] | 1.05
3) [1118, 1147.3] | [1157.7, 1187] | 1.43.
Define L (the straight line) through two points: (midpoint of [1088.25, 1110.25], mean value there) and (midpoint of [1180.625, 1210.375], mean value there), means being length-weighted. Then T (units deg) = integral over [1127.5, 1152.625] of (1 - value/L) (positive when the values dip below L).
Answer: 4.3 deg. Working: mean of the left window 251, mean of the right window 231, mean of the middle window 200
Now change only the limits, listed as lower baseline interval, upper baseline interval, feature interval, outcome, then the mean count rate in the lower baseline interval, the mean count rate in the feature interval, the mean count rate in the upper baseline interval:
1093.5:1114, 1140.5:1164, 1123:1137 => 3.60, 236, 169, 219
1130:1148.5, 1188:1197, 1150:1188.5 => -2.37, 204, 246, 253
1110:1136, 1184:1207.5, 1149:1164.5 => -2.49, 160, 226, 234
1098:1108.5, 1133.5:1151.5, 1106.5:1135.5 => 7.90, 246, 166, 208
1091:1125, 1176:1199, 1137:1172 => 1.49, 206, 226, 256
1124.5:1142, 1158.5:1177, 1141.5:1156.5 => 0.10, 185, 211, 247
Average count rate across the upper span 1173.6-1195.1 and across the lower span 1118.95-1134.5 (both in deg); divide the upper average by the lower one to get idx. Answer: 1.7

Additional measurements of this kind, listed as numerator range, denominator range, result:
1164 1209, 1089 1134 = 1.20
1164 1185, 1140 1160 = 1.19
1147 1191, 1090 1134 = 1.22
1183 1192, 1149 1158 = 1.20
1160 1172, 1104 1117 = 1.21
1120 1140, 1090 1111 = 0.68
